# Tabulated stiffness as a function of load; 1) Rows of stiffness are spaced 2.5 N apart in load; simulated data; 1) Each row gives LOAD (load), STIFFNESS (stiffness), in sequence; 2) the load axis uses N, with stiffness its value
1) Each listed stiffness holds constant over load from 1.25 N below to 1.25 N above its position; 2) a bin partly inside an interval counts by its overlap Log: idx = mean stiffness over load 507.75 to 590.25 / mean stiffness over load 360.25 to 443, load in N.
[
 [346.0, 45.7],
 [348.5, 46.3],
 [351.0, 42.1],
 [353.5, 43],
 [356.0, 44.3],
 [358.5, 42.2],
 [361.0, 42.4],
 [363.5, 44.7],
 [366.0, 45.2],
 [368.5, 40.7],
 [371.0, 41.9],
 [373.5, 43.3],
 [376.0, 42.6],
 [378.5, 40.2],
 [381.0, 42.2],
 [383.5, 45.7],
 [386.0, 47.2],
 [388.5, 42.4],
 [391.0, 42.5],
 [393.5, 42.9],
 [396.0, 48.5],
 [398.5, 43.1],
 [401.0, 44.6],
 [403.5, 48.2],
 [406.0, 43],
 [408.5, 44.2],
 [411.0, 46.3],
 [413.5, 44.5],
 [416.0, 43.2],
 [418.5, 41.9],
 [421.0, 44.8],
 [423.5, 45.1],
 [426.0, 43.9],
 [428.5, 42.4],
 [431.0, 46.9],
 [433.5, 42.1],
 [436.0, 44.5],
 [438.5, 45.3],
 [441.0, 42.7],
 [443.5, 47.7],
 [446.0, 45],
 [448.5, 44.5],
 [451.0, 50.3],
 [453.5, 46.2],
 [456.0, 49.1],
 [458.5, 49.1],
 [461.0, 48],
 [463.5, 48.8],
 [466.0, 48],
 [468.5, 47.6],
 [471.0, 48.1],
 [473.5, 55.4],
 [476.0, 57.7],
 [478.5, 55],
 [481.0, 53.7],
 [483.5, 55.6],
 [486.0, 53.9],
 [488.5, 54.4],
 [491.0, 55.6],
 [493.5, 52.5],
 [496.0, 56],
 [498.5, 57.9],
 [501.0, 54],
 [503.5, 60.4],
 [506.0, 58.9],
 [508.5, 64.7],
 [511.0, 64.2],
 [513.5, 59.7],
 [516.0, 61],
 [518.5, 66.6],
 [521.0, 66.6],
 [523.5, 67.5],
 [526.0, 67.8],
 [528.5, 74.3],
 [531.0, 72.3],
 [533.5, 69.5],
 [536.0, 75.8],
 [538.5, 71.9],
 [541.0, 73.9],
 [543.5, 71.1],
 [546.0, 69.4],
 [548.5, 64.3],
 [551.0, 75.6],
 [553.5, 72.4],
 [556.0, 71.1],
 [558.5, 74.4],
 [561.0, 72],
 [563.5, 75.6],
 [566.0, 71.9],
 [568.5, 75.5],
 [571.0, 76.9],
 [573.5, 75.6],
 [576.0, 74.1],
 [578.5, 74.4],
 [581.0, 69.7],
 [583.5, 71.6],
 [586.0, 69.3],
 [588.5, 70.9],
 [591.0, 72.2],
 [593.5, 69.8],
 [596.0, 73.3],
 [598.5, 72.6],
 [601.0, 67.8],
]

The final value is 1.61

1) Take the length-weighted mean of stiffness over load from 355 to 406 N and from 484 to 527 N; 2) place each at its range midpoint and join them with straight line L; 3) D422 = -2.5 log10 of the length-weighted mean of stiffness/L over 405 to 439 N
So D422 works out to 0.116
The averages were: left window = 43.7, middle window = 44.1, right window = 60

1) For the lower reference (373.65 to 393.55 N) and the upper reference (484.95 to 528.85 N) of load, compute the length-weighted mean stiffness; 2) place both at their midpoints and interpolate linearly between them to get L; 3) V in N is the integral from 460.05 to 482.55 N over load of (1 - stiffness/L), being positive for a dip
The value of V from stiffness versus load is 1.69 N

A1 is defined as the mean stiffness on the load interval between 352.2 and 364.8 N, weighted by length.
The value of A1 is 43.3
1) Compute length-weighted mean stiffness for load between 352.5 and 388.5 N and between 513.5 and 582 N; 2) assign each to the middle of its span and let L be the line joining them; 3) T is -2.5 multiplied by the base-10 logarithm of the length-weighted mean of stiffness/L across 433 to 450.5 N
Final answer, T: 0.211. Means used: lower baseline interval 43.2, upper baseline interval 71.3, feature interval 44.9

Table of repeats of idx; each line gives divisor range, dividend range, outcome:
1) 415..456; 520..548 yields 1.58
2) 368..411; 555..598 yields 1.66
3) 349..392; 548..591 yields 1.69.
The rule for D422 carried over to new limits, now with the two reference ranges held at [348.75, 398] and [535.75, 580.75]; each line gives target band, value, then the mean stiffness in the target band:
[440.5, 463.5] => 0.19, 47.2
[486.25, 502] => 0.14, 55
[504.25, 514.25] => 0.06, 61.9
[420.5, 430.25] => 0.17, 44.1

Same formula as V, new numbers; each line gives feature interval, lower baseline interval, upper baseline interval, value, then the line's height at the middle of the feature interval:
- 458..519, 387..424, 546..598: 3.2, 58.4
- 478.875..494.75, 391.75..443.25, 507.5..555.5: 1.3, 59.3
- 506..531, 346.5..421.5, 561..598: -0.8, 63.8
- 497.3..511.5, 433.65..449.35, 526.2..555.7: 0.5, 61.8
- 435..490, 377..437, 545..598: 4.2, 53.7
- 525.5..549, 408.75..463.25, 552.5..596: -2.1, 65.5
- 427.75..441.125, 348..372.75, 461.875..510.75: 1.6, 50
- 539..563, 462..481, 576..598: -2.3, 65.4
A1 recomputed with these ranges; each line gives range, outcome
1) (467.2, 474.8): 50.4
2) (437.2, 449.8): 45.1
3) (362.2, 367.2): 44.9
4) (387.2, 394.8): 42.7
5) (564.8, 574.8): 75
